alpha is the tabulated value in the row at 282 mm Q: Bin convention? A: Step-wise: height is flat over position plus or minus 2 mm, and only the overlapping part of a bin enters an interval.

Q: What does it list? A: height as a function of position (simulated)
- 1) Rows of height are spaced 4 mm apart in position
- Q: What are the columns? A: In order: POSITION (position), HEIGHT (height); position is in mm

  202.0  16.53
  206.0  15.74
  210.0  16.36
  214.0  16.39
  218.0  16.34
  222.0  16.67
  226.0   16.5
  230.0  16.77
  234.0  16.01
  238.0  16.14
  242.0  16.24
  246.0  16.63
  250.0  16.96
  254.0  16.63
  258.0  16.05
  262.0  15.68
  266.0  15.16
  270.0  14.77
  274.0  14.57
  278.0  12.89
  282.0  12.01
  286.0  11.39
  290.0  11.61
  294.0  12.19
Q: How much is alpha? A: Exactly 12.01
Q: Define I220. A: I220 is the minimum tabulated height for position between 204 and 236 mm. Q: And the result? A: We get 15.74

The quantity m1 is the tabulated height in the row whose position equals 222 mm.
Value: 16.67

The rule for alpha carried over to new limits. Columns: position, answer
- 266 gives 15.16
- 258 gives 16.05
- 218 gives 16.34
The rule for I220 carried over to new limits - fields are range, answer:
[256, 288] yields 11.39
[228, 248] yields 16.01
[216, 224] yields 16.34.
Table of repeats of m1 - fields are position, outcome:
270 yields 14.77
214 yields 16.39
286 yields 11.39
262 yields 15.68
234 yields 16.01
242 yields 16.24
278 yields 12.89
